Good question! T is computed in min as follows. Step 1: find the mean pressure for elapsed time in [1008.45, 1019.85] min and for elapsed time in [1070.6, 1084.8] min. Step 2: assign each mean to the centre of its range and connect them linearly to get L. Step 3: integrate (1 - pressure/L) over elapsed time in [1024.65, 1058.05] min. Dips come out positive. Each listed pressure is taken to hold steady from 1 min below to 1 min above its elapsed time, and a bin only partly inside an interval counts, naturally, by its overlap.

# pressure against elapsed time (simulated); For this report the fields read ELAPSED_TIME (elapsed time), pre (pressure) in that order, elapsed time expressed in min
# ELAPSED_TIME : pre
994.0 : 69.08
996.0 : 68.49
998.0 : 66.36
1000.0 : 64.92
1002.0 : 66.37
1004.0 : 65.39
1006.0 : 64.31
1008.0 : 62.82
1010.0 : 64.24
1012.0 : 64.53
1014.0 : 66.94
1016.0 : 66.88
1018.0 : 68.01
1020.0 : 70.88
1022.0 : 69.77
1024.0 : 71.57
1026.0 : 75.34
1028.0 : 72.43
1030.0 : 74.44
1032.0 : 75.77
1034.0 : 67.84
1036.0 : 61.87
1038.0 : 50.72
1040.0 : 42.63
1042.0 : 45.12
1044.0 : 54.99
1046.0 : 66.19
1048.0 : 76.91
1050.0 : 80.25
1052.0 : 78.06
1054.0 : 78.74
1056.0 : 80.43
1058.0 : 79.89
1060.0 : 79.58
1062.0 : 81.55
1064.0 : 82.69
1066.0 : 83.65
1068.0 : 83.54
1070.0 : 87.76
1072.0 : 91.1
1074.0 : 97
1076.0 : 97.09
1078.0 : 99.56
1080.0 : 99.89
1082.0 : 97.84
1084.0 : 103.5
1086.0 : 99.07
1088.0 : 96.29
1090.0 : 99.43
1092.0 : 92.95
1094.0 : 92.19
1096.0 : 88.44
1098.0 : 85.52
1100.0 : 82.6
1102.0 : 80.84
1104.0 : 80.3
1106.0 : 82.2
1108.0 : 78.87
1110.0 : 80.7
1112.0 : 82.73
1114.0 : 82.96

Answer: 4.8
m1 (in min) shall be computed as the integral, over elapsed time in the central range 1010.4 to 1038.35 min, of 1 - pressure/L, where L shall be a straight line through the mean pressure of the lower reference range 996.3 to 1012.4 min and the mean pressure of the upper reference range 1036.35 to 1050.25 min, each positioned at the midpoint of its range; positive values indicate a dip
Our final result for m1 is -3.2 min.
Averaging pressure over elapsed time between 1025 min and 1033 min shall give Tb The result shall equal 74.5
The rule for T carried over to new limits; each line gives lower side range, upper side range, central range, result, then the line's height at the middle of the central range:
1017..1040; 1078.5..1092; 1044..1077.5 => 1.4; 85.5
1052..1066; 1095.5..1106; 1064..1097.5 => -4.9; 81.9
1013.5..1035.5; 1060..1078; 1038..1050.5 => 3.1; 78.5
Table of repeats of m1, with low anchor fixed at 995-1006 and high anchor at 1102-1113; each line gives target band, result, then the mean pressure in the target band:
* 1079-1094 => -3.8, 98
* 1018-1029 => -0.4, 71.6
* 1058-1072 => -1.6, 83.5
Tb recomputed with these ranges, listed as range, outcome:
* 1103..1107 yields 81.2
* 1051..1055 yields 78.4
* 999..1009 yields 64.8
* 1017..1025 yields 70.1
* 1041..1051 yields 64.7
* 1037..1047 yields 51.9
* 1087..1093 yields 96.2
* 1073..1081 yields 98.4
